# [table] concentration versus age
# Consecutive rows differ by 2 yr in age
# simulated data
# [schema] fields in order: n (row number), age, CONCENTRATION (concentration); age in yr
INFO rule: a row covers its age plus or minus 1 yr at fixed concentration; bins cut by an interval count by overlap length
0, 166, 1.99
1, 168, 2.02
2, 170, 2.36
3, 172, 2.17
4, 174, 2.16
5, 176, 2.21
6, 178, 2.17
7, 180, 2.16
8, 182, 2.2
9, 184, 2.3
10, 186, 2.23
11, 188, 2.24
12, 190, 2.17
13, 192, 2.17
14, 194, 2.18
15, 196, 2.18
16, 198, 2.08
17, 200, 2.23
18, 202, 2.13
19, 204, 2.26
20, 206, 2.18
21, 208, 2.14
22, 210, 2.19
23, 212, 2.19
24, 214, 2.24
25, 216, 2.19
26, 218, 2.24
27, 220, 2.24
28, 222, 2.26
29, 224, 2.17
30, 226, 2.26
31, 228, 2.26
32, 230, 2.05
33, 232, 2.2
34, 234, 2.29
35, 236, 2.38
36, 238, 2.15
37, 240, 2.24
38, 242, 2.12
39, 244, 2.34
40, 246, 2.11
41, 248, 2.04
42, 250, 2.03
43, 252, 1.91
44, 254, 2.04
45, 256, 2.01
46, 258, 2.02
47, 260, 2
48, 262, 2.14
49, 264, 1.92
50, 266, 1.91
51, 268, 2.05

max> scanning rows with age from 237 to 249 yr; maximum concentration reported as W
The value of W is 2.34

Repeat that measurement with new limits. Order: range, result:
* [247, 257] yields 2.04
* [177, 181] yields 2.17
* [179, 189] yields 2.3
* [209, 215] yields 2.24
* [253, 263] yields 2.14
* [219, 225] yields 2.26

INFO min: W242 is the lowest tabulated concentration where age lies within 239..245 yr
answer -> 2.12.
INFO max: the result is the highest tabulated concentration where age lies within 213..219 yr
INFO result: 2.24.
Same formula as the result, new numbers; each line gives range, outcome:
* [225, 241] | 2.38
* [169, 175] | 2.36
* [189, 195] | 2.18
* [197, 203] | 2.23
